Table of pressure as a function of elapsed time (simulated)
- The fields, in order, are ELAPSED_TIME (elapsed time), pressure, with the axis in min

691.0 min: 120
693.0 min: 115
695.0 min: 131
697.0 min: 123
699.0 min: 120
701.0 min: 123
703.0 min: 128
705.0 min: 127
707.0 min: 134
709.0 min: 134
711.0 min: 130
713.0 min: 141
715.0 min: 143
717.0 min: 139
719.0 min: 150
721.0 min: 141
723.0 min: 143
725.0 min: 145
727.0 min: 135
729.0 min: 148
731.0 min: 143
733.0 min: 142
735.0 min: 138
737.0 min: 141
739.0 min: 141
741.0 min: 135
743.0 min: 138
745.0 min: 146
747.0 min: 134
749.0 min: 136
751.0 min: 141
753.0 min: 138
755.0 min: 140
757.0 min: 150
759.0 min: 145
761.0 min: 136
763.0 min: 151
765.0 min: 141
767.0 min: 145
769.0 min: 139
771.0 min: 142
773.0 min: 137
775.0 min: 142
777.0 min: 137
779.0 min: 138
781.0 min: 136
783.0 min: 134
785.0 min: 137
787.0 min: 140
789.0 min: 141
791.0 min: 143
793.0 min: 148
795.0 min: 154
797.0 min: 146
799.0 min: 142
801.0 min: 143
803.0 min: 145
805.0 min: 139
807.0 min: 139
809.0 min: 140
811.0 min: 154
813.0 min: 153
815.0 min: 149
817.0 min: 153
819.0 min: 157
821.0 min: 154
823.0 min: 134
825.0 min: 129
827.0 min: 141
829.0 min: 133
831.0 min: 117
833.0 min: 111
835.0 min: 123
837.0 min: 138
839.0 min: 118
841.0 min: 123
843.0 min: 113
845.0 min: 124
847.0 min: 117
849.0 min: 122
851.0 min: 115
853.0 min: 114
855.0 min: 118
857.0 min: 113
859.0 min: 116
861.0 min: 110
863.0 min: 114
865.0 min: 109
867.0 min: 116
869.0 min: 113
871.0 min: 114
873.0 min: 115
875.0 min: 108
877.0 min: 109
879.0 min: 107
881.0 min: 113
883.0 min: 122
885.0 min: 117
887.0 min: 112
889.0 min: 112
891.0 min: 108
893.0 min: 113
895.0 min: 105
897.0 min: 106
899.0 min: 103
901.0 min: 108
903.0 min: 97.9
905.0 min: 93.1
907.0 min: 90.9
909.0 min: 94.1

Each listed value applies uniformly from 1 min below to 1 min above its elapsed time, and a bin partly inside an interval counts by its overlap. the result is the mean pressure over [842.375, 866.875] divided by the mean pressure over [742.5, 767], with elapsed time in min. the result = 0.8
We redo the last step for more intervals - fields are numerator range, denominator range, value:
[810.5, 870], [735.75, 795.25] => 0.90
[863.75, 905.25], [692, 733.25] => 0.81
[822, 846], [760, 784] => 0.90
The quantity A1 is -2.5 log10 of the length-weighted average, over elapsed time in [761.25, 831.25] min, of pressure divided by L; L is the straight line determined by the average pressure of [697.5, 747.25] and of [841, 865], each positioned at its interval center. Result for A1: -0.139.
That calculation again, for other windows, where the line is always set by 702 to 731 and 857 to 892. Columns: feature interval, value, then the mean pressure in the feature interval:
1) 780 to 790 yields -0.08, 138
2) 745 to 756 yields -0.04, 139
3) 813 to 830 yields -0.19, 144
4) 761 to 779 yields -0.09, 141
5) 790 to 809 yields -0.15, 144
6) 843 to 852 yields -0.02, 119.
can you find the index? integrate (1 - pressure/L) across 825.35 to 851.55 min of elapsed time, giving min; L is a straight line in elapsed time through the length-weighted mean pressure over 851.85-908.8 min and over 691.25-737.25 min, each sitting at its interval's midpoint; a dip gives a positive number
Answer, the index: -1.6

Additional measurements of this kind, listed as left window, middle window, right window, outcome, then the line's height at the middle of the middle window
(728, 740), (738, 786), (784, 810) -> 0.8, 142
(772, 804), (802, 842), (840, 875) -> -2.7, 129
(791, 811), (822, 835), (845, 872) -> 0.3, 130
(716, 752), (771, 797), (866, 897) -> -1.9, 131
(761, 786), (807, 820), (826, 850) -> -2.1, 130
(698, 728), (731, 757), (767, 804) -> -0.3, 138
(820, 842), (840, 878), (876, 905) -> 1.5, 120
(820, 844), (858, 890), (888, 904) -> 0.2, 114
